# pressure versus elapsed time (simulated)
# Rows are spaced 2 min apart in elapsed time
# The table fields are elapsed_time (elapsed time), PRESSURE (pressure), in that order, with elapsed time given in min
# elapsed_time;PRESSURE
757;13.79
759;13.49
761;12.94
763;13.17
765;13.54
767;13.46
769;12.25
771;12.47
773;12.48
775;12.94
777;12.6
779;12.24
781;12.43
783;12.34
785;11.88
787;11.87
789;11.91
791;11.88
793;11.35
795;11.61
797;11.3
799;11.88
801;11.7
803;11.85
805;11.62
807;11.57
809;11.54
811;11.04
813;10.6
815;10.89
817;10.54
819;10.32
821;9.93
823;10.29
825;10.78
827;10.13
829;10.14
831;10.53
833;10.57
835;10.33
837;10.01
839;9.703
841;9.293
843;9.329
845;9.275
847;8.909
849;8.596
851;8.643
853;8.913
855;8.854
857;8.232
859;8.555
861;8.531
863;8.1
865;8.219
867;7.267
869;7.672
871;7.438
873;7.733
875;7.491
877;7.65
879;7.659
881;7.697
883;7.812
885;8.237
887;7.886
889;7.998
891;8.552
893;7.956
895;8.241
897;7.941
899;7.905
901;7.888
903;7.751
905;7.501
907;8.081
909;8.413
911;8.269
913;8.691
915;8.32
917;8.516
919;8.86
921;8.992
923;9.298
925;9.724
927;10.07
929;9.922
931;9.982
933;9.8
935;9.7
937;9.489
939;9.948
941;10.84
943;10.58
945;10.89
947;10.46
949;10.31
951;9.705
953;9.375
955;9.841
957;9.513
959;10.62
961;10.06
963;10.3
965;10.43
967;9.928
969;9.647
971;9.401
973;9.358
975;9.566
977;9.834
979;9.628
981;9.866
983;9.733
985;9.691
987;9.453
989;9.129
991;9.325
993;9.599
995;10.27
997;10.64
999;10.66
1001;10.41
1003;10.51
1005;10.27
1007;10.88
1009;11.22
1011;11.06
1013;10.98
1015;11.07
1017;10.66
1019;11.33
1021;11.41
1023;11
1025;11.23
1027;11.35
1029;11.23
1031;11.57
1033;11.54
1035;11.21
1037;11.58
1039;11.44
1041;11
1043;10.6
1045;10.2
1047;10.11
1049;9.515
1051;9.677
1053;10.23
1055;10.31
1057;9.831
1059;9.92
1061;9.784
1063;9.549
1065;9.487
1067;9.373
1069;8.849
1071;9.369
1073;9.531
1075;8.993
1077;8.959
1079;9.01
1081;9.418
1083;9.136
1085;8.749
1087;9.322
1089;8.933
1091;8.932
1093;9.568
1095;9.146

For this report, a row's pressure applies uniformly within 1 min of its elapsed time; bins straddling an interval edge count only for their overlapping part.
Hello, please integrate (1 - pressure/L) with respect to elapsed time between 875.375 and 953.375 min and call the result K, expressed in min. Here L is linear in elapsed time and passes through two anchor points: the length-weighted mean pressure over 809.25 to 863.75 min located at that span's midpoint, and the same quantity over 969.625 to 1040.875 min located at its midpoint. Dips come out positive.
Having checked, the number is 9.3 min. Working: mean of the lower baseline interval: 9.7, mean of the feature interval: 8.88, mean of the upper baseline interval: 10.5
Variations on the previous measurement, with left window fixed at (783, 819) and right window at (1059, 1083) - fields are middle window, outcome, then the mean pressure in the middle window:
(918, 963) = 1.90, 9.92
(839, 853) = 2.59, 9.05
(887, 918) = 7.36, 8.13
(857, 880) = 6.45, 7.86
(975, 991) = 0.67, 9.6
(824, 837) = 0.98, 10.4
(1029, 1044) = -2.62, 11.3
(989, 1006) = -0.42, 10.1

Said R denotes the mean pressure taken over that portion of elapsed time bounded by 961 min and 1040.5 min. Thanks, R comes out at 10.5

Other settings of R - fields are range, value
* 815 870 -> 9.35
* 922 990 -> 9.89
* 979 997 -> 9.69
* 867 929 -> 8.22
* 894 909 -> 7.94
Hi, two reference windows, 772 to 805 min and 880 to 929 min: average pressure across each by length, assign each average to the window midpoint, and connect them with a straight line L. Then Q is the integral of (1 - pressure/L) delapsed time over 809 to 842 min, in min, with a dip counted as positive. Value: 1.52 min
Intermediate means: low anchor 12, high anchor 8.39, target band 10.4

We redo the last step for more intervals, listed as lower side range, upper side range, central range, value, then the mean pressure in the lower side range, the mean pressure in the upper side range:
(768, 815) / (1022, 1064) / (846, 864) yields 4.6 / 11.9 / 10.6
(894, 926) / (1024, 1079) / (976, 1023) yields -3.9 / 8.4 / 10.2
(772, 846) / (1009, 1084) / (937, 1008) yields 3.7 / 11.1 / 10.3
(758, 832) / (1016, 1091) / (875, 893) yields 5.2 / 11.7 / 10.1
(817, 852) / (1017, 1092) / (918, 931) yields 0.6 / 9.83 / 10.1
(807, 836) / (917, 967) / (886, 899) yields 2.7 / 10.6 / 9.92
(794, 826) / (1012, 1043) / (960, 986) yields 3.2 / 11.1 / 11.2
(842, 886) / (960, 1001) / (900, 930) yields 0.8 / 8.22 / 9.84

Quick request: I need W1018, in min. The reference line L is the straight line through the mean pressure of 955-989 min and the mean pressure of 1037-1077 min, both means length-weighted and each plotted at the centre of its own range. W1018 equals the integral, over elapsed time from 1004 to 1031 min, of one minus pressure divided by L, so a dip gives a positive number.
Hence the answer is -3.3 min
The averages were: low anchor 9.79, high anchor 9.9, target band 11.1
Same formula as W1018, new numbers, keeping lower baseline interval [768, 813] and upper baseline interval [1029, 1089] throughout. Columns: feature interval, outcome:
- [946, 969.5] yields 1.5 min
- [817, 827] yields 1.2 min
